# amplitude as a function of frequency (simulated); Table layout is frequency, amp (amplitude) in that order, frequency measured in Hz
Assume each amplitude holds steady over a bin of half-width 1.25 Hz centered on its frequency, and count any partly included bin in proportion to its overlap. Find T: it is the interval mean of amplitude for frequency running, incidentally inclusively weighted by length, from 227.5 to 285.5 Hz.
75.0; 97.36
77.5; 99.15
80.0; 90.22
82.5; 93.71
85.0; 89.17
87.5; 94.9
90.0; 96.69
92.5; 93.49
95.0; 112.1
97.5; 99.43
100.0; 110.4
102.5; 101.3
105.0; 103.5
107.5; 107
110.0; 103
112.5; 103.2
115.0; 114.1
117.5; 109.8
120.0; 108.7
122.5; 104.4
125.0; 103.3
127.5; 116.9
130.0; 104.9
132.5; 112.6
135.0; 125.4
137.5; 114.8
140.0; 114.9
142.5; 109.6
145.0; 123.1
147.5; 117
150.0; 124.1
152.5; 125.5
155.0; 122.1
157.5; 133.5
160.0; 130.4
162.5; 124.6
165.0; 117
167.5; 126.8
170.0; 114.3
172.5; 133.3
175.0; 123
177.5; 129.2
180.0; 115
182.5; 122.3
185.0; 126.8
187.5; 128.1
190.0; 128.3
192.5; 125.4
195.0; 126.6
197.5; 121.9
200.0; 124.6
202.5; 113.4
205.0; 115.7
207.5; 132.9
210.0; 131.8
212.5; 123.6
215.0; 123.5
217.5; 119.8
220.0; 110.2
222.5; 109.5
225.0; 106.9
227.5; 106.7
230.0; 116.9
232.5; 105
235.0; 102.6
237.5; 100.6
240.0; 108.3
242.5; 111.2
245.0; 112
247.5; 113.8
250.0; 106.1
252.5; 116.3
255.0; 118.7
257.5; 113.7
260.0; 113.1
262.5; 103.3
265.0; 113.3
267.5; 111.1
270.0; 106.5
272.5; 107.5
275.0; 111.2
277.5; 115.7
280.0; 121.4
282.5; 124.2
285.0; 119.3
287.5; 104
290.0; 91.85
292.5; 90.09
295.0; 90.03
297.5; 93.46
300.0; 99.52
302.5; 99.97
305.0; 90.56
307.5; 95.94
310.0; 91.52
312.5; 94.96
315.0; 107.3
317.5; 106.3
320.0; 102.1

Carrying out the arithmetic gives 112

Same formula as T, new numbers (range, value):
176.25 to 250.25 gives 117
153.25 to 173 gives 125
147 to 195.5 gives 125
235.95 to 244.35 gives 107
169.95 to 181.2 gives 124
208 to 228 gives 117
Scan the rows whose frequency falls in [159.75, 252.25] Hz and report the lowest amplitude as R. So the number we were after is 100.6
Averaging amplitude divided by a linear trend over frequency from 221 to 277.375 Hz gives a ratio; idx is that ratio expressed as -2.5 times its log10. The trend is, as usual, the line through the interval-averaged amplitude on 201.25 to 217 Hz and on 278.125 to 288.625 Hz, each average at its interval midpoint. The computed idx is 0.10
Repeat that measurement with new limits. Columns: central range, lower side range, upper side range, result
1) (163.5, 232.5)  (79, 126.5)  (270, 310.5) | -0.178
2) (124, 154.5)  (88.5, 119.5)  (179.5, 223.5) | -0.050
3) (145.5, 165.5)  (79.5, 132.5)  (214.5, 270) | -0.175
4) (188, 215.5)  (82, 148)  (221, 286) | -0.137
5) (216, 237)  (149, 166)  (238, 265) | 0.054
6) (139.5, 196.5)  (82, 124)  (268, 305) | -0.192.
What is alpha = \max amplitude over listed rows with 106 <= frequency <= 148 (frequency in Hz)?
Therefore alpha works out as 125.4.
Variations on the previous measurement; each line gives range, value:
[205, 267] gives 132.9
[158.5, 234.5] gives 133.3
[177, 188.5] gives 129.2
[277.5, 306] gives 124.2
